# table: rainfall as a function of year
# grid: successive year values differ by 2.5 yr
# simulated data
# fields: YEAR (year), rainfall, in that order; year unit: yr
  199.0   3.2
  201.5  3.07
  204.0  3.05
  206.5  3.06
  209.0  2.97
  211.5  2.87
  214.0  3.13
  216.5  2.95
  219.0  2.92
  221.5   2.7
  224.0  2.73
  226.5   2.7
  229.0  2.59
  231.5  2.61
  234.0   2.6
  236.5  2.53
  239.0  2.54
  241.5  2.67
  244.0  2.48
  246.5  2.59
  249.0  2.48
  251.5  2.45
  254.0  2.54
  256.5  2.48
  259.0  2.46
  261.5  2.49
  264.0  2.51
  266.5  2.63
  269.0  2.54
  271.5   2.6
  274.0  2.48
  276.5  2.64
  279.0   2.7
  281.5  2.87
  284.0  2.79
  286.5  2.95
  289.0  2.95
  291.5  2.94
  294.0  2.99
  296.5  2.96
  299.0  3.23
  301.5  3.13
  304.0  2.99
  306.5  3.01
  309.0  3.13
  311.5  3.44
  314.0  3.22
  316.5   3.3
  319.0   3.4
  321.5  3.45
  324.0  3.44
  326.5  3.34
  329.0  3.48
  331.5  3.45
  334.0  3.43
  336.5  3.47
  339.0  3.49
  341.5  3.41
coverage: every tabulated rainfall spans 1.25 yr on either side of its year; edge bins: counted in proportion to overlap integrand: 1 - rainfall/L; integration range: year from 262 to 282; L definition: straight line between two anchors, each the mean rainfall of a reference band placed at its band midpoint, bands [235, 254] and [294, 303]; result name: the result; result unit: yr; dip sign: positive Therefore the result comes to 1.49 yr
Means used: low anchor 2.54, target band 2.61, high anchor 3.09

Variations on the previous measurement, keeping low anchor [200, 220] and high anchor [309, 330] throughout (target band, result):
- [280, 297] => 1.8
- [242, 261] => 3.9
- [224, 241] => 2.6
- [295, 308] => 1.0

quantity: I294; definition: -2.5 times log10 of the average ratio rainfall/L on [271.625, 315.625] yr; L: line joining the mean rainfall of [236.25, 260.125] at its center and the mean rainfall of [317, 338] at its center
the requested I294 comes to 0.03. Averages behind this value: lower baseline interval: 2.52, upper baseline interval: 3.43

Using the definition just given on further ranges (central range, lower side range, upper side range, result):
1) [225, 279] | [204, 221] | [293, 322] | 0.20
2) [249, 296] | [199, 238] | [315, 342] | 0.17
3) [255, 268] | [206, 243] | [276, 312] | 0.15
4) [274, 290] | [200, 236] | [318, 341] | 0.15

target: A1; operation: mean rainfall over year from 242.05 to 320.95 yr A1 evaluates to 2.82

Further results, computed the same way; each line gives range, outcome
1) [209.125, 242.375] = 2.74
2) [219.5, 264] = 2.57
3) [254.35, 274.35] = 2.53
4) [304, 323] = 3.26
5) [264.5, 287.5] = 2.68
